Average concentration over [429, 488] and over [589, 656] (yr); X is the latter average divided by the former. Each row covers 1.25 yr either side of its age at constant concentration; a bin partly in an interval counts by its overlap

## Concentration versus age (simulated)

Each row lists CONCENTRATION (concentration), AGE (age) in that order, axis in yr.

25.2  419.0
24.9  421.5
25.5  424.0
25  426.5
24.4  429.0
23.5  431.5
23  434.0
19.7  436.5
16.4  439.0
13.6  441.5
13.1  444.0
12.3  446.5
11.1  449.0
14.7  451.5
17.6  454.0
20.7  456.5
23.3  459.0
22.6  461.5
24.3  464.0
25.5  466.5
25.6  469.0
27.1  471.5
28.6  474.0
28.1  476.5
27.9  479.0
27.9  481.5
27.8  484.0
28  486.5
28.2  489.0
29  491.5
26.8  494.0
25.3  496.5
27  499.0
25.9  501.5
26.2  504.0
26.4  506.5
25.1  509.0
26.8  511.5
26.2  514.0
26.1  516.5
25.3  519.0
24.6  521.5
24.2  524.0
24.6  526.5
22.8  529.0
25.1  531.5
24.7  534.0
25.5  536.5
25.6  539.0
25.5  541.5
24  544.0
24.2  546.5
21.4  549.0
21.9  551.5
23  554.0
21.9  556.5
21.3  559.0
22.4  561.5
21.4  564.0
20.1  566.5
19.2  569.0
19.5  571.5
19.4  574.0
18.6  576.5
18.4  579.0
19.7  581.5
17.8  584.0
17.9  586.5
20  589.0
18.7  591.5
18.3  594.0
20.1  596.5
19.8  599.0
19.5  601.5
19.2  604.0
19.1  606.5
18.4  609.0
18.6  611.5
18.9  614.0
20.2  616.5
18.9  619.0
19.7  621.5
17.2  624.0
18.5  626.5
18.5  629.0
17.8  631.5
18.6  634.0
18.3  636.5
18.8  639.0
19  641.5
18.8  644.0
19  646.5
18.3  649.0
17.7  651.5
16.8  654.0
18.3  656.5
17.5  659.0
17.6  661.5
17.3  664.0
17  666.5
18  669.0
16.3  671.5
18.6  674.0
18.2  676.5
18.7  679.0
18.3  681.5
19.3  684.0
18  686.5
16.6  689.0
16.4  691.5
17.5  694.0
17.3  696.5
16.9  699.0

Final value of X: 0.85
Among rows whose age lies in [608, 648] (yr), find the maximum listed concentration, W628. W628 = 20.2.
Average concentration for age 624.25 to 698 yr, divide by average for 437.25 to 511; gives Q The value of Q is 0.77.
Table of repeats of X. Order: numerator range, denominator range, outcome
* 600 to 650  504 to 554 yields 0.76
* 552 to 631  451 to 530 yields 0.77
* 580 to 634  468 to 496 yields 0.68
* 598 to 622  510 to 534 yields 0.77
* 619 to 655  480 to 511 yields 0.68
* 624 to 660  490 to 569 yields 0.75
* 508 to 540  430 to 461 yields 1.43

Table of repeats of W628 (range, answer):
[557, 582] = 22.4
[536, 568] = 25.6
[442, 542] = 29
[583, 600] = 20.1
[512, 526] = 26.2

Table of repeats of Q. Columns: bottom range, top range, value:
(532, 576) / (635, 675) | 0.80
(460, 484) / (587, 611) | 0.73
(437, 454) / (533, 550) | 1.73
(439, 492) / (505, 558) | 1.09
